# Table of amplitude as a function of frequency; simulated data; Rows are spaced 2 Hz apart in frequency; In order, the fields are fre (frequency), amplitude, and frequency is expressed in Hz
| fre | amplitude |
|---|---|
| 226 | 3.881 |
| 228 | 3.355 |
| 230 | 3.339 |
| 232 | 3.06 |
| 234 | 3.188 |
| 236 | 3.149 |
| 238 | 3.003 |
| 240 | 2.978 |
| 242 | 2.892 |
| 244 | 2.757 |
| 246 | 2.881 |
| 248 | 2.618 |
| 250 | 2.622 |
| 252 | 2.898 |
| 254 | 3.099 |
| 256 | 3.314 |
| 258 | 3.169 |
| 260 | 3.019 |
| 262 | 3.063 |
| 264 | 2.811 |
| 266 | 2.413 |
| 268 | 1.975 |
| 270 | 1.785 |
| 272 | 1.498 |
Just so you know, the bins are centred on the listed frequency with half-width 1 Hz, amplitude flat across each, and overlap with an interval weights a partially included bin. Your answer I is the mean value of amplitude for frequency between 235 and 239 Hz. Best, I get 3.08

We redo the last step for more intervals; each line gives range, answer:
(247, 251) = 2.62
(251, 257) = 3.1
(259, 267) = 2.83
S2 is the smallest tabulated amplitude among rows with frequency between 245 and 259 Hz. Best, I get 2.618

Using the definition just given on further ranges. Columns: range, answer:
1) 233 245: 2.757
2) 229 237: 3.06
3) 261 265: 2.811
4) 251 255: 2.898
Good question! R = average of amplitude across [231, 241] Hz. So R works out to 3.08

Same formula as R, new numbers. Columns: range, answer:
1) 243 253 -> 2.76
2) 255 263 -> 3.14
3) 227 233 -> 3.25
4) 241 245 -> 2.82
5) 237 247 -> 2.9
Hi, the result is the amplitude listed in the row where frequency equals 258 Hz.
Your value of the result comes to 3.169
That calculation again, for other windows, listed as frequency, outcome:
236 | 3.149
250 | 2.622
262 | 3.063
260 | 3.019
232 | 3.06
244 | 2.757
